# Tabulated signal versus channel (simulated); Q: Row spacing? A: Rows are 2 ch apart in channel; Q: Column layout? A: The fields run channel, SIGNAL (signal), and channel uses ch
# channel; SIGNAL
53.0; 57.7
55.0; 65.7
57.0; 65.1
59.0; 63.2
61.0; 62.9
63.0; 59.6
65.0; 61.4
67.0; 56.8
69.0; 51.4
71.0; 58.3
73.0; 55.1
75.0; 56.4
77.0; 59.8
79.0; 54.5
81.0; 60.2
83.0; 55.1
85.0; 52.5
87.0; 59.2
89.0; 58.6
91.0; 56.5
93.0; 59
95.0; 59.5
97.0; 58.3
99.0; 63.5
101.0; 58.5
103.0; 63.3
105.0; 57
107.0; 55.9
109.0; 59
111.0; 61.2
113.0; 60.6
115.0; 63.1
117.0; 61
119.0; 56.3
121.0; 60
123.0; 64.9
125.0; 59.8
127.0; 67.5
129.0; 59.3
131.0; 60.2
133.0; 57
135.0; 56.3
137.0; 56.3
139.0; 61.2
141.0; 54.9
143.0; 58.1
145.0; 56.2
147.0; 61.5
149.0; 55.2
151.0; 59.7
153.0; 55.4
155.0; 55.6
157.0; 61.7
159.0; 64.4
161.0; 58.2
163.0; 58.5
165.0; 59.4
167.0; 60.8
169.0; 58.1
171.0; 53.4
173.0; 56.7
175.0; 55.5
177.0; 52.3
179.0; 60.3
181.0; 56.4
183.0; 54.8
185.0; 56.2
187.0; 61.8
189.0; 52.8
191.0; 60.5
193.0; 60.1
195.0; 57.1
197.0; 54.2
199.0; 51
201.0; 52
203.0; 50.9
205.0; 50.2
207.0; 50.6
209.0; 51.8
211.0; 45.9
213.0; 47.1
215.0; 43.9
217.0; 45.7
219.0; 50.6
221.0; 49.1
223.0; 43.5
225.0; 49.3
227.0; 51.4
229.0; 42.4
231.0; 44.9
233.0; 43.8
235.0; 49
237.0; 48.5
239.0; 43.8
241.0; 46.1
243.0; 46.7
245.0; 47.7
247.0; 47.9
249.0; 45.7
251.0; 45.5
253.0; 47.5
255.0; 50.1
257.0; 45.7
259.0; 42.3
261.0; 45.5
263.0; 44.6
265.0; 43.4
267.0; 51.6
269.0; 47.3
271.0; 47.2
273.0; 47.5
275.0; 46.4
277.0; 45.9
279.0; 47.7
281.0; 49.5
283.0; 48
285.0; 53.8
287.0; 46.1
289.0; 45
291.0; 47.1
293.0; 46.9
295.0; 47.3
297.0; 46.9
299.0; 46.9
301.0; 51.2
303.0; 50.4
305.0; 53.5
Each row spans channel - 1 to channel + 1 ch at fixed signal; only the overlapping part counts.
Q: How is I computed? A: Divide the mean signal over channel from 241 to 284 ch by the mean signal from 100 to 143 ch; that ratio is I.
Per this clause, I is 0.79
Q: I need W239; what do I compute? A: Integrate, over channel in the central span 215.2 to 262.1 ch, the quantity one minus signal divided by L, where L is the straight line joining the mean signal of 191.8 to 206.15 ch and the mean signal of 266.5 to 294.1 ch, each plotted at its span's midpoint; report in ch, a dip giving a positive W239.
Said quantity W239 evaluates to 3.9 ch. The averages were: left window 53.7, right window 47.8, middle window 46.6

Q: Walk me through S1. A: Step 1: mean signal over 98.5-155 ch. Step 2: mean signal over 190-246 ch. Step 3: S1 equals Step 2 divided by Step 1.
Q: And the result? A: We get 0.8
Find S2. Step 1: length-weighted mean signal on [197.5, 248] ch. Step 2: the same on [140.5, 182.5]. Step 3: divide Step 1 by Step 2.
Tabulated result 0.8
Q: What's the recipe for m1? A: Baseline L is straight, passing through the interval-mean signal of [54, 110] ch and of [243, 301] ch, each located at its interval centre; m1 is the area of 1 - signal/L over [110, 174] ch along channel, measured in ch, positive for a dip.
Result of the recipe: -4.7 ch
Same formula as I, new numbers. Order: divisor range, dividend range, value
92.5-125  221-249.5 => 0.78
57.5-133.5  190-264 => 0.82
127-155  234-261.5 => 0.80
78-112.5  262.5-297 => 0.81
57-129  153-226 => 0.92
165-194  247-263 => 0.81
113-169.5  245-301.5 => 0.79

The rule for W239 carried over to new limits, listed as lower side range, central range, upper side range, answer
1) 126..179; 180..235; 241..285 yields 1.8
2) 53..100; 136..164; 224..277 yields -2.5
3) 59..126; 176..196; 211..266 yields -2.5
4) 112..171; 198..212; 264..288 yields 0.9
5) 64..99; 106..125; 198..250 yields -1.8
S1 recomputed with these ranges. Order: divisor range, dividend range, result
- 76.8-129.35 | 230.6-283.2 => 0.79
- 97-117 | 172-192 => 0.94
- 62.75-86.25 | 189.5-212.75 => 0.93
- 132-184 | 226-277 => 0.81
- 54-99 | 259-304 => 0.81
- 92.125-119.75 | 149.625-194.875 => 0.97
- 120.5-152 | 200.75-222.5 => 0.82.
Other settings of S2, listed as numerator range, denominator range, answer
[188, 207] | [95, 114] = 0.91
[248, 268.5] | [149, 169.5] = 0.78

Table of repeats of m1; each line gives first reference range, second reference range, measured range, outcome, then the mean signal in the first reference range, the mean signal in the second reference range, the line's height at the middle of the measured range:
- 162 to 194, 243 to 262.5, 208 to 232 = 1.9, 57.3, 46.4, 51.2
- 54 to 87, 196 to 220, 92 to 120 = -1.7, 58.6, 49.5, 56.3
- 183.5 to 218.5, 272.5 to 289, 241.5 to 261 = 1.2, 52.5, 47.9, 49.6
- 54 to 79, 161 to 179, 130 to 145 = 0.1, 59.4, 57.1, 57.8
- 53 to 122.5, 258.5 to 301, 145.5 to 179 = -2.1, 59.1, 47.1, 54.5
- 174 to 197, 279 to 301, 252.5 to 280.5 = 1.8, 56.9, 47.9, 49.9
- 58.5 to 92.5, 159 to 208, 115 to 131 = -1.2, 57.7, 56.1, 57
